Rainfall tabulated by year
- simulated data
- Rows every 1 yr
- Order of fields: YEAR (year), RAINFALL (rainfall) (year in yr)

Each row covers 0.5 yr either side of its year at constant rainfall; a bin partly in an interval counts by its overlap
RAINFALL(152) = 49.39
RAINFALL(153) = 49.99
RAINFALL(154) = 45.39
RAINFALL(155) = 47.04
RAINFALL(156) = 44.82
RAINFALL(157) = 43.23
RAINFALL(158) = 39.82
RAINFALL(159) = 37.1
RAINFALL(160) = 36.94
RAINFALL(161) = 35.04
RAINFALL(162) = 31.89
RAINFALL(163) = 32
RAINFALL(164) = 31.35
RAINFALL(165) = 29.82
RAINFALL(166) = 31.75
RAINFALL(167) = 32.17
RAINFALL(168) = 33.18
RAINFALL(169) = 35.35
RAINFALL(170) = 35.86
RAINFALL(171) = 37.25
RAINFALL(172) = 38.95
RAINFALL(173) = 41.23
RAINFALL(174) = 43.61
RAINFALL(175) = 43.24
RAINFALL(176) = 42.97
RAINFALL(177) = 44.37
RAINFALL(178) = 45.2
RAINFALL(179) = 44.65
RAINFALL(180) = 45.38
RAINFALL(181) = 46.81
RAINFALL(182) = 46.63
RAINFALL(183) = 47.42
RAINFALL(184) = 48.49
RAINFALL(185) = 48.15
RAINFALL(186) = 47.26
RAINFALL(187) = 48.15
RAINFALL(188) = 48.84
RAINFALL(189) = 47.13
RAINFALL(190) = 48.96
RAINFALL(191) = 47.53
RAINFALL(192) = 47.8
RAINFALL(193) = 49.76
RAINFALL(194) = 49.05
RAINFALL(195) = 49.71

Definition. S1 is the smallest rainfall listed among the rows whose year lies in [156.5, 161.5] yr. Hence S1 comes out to 35.04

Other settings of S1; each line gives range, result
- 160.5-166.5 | 29.82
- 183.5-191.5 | 47.13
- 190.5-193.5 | 47.53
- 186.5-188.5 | 48.15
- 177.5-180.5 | 44.65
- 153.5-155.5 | 45.39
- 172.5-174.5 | 41.23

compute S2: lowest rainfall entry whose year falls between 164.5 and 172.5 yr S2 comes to 29.82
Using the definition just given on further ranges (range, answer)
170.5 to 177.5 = 37.25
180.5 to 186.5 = 46.63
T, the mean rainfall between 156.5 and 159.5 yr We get 40.1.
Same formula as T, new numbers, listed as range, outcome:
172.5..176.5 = 42.8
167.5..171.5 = 35.4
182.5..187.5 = 47.9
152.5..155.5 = 47.5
